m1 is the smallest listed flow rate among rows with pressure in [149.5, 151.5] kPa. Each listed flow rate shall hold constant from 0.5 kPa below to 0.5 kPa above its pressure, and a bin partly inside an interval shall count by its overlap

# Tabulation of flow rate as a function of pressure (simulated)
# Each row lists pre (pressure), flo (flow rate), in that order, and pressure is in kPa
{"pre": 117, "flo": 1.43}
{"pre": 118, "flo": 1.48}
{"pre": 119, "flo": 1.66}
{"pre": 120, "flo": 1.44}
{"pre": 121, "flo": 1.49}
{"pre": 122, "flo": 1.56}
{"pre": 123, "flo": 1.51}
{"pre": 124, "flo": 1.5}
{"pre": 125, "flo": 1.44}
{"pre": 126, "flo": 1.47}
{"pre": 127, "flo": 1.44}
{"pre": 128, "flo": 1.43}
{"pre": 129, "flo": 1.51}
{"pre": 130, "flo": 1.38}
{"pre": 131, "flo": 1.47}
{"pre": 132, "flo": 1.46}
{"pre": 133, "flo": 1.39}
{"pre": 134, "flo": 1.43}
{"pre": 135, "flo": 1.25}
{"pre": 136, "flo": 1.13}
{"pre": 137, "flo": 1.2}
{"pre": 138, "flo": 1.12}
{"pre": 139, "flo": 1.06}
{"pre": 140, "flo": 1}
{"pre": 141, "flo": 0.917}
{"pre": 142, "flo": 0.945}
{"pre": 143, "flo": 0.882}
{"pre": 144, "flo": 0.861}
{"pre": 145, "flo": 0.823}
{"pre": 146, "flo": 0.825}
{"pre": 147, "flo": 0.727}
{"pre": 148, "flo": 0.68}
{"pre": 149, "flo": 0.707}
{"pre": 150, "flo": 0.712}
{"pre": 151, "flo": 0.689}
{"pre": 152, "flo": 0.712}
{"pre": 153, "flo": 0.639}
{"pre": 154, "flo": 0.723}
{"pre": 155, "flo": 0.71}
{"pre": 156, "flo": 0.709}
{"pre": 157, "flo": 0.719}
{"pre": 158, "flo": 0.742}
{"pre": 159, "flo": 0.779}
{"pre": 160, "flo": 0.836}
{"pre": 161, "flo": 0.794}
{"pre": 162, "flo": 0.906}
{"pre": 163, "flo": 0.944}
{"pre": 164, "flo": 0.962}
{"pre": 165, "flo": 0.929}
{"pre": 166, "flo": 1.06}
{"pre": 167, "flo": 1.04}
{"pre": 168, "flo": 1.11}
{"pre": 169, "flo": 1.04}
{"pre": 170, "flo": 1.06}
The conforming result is 0.689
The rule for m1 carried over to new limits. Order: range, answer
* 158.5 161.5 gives 0.779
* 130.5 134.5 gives 1.39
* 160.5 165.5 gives 0.794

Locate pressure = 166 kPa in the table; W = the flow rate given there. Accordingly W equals 1.06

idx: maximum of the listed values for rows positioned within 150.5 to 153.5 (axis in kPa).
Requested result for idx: 0.712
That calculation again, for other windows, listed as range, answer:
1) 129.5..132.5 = 1.47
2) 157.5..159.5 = 0.779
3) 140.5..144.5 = 0.945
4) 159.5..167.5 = 1.06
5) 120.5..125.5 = 1.56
